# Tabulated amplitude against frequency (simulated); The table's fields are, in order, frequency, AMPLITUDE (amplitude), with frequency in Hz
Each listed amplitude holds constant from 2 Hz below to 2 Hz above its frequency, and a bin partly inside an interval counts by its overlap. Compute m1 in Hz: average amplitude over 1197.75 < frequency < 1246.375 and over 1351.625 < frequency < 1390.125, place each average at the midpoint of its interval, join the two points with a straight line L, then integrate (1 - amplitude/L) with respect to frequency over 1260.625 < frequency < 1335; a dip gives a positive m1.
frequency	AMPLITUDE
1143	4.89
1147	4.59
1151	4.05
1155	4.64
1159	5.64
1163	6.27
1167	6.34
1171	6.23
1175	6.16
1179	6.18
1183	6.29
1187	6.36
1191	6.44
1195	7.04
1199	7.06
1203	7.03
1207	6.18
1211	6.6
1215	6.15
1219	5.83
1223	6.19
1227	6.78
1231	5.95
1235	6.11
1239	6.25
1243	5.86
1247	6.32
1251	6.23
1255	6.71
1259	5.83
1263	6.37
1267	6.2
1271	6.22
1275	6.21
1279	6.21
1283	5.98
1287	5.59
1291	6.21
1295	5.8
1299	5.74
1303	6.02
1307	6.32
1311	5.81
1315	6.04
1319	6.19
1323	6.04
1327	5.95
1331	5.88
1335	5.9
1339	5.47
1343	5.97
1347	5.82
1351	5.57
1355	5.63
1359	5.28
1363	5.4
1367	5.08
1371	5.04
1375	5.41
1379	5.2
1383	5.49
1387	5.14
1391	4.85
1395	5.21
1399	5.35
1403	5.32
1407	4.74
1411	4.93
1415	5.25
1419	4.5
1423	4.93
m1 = -3.1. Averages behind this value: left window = 6.32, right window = 5.29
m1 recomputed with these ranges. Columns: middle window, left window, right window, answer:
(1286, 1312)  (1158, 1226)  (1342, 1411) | -0.9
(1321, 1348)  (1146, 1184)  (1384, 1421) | -3.3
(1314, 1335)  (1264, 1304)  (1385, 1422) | -1.2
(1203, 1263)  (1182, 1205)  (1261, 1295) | 1.7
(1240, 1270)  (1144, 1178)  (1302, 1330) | -2.0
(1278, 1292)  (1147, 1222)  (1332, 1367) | -0.4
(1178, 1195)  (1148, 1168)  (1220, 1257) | -2.3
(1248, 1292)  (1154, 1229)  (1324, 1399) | -1.8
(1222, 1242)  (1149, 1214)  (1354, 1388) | -1.1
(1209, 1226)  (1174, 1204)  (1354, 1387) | 0.4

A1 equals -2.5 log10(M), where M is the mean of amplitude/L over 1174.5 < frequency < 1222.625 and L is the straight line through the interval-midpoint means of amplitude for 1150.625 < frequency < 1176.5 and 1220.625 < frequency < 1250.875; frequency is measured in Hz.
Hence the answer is -0.087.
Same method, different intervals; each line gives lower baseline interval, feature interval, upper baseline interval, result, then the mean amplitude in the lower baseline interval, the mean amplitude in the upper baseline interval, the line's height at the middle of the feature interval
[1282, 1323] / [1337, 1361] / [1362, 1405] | -0.02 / 5.97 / 5.22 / 5.54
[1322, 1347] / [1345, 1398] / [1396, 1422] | 0.02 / 5.86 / 5.02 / 5.44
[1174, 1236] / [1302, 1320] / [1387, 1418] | -0.07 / 6.41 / 5.08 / 5.69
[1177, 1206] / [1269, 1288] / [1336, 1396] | -0.01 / 6.61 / 5.38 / 6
